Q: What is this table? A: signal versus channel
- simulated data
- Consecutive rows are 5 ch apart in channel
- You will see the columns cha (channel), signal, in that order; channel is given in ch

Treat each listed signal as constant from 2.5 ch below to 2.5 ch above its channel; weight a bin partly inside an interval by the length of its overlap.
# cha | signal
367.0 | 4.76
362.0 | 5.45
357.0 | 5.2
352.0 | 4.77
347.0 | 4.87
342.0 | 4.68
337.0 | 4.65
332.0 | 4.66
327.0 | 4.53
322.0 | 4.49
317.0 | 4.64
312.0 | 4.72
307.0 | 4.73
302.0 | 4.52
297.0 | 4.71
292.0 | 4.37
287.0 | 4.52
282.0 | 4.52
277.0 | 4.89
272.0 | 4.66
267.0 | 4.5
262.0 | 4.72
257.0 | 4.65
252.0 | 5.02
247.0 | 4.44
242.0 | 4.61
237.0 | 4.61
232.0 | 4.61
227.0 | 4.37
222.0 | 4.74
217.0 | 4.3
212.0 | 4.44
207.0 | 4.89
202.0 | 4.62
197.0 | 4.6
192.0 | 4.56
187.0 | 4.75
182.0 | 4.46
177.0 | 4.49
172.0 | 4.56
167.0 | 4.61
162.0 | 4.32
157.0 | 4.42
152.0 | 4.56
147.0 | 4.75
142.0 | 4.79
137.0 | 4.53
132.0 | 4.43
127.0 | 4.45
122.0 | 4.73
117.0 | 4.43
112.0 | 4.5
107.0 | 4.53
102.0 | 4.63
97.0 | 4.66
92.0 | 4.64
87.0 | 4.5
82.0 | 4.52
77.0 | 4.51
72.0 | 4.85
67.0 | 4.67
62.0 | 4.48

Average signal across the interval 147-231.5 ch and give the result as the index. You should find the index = 4.55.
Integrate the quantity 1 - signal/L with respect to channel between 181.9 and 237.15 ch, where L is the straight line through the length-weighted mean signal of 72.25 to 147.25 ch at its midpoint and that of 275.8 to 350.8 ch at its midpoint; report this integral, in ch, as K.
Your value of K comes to 0.2 ch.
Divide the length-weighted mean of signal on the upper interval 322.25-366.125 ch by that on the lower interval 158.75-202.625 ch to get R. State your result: 1.1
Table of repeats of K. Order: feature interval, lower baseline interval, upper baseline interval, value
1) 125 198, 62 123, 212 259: 0.57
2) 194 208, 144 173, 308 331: -0.37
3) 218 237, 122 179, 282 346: 0.07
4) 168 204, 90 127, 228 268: 0.27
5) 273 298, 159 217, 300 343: 0.04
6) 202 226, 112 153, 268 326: 0.07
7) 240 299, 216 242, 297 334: -0.69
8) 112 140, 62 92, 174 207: 0.51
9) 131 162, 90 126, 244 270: 0.25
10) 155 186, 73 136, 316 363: 0.83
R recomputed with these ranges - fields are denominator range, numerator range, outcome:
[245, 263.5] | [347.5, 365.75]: 1.08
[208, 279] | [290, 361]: 1.02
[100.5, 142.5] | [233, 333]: 1.02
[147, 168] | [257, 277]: 1.04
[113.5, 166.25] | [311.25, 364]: 1.05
